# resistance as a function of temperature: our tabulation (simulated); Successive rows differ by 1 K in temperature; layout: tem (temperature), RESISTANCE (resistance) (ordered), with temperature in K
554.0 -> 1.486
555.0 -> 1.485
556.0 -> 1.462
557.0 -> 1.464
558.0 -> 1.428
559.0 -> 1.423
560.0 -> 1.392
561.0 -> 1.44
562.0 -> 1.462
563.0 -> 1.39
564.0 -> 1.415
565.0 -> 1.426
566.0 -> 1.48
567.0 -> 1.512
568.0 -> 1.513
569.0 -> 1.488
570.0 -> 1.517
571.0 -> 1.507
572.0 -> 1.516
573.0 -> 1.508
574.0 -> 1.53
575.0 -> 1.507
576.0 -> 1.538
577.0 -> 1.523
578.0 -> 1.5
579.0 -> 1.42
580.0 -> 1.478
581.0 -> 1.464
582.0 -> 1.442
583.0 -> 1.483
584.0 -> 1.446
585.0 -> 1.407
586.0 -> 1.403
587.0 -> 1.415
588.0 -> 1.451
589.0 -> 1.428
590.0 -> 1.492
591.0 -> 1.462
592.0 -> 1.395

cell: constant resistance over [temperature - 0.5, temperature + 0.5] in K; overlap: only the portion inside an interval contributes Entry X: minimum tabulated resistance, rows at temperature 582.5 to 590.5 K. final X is 1.403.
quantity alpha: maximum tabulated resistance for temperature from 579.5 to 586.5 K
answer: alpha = 1.483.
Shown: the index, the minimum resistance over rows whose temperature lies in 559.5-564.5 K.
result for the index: 1.39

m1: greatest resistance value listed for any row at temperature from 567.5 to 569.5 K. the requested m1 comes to 1.513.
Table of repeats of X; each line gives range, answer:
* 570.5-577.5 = 1.507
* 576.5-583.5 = 1.42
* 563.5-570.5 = 1.415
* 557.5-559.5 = 1.423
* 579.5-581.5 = 1.464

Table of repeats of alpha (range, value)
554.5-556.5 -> 1.485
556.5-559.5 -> 1.464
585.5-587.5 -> 1.415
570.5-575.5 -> 1.53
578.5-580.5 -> 1.478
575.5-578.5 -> 1.538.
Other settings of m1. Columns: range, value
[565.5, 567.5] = 1.512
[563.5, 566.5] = 1.48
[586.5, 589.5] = 1.451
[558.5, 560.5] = 1.423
